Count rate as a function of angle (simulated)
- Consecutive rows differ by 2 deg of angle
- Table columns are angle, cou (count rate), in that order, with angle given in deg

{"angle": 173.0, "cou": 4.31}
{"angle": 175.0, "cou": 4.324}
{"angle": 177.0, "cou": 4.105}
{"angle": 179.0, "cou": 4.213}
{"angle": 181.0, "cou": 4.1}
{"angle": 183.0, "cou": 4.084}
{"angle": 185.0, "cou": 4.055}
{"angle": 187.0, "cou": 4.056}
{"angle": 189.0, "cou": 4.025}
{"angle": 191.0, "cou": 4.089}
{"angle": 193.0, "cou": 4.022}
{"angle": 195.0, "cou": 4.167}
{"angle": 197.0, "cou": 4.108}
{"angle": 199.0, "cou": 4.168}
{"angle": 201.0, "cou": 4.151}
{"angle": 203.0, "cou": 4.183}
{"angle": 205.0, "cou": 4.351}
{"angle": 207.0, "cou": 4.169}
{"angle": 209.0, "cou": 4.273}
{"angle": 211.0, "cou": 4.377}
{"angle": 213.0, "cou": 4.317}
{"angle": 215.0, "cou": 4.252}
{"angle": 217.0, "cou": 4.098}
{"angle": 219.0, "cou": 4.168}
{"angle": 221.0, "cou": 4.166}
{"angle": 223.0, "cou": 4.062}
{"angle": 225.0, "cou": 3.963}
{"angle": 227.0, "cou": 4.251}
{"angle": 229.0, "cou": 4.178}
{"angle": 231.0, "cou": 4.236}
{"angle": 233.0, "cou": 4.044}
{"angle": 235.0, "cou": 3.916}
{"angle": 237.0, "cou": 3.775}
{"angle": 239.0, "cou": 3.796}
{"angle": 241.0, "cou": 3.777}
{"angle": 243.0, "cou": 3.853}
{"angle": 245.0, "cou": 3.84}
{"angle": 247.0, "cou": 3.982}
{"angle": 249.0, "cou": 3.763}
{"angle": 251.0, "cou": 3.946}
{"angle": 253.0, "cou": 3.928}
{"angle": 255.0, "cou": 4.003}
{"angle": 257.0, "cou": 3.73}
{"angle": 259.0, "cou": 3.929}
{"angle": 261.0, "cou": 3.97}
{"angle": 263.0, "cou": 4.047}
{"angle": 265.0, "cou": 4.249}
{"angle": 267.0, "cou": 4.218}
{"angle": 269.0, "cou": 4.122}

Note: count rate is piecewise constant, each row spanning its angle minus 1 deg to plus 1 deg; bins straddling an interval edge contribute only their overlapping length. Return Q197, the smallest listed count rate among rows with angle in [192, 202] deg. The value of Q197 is 4.022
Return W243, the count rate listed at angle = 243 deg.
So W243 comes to 3.853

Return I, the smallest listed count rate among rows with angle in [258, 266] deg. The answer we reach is 3.929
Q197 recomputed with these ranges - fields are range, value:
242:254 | 3.763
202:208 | 4.169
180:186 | 4.055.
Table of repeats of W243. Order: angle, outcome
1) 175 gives 4.324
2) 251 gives 3.946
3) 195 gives 4.167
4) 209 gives 4.273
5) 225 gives 3.963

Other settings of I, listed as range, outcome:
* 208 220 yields 4.098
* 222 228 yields 3.963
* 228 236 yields 3.916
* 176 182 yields 4.1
